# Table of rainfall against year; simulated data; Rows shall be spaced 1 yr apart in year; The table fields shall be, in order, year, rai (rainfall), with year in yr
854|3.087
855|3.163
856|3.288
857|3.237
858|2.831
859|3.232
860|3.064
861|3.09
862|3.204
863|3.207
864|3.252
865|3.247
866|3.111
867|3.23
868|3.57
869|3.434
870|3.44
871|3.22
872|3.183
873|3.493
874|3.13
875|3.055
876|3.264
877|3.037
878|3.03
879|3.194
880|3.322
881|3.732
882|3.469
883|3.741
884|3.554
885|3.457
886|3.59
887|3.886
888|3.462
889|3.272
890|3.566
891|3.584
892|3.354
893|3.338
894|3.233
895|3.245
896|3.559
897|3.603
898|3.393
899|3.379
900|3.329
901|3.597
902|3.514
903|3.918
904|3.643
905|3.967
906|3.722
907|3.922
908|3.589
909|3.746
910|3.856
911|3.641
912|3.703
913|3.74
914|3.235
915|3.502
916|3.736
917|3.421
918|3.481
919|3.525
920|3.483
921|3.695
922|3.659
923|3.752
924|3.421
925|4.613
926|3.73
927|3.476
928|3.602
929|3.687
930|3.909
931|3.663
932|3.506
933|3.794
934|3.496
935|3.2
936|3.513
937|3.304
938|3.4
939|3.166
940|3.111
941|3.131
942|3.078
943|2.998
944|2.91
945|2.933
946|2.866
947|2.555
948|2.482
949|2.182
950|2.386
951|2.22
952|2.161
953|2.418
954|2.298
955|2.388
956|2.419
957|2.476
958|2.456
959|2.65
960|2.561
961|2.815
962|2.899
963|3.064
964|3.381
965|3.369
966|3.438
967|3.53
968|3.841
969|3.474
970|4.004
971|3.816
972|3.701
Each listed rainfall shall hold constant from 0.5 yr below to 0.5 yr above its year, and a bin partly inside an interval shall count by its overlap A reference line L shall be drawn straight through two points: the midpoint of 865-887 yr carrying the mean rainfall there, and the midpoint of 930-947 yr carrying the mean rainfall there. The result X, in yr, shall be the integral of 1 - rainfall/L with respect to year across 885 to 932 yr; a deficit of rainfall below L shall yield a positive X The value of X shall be -4.32 yr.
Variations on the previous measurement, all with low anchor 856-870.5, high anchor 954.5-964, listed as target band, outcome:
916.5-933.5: -4.74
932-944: -2.08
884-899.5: -2.03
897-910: -2.84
